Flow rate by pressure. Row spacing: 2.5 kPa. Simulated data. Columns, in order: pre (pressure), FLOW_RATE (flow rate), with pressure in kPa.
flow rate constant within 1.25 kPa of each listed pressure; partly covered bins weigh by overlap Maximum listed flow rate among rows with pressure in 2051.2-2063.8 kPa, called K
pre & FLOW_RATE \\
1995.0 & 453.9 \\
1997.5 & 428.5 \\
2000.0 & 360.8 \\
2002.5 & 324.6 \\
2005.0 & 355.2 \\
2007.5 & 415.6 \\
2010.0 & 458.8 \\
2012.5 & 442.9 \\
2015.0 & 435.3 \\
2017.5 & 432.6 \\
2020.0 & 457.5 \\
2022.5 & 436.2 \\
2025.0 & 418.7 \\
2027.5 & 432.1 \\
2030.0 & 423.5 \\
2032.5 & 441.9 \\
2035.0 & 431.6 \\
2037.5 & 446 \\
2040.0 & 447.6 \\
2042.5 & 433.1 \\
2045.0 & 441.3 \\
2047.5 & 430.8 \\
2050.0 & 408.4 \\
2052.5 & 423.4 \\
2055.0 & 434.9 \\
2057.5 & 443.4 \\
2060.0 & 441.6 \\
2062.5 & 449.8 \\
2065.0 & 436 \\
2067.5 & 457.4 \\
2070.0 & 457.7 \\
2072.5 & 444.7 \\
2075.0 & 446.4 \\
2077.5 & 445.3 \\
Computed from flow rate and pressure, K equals 449.8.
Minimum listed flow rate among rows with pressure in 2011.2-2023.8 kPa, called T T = 432.6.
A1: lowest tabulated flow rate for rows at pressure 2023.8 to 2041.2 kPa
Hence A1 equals 418.7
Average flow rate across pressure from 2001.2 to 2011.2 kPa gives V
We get 388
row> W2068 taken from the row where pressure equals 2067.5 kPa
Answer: 457.4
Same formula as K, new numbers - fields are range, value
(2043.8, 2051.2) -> 441.3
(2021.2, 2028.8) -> 436.2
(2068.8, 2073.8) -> 457.7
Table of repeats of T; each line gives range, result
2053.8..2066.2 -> 434.9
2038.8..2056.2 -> 408.4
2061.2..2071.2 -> 436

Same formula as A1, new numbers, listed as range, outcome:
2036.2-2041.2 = 446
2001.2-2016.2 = 324.6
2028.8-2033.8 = 423.5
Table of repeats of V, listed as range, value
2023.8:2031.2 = 425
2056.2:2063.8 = 445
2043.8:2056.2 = 428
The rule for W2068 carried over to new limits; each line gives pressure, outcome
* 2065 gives 436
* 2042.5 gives 433.1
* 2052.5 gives 423.4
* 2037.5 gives 446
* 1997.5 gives 428.5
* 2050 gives 408.4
